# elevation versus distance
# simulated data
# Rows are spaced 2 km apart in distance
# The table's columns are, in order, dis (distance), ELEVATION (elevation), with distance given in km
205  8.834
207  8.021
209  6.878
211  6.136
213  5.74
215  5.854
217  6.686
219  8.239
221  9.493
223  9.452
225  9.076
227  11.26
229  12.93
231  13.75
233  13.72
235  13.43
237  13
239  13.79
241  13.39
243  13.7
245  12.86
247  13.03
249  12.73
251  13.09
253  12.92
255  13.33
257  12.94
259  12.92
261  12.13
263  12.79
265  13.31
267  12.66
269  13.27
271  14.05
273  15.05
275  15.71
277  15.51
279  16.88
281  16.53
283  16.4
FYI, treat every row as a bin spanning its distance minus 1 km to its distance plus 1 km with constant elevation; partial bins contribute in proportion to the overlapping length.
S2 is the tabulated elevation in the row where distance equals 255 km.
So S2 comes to 13.33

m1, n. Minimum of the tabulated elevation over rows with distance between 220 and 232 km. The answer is 9.076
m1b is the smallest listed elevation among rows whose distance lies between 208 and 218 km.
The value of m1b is 5.74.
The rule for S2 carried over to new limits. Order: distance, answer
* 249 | 12.73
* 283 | 16.4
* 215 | 5.854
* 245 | 12.86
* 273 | 15.05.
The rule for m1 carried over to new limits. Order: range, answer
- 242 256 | 12.73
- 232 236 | 13.43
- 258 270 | 12.13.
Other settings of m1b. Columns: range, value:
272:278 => 15.05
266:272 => 12.66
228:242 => 12.93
